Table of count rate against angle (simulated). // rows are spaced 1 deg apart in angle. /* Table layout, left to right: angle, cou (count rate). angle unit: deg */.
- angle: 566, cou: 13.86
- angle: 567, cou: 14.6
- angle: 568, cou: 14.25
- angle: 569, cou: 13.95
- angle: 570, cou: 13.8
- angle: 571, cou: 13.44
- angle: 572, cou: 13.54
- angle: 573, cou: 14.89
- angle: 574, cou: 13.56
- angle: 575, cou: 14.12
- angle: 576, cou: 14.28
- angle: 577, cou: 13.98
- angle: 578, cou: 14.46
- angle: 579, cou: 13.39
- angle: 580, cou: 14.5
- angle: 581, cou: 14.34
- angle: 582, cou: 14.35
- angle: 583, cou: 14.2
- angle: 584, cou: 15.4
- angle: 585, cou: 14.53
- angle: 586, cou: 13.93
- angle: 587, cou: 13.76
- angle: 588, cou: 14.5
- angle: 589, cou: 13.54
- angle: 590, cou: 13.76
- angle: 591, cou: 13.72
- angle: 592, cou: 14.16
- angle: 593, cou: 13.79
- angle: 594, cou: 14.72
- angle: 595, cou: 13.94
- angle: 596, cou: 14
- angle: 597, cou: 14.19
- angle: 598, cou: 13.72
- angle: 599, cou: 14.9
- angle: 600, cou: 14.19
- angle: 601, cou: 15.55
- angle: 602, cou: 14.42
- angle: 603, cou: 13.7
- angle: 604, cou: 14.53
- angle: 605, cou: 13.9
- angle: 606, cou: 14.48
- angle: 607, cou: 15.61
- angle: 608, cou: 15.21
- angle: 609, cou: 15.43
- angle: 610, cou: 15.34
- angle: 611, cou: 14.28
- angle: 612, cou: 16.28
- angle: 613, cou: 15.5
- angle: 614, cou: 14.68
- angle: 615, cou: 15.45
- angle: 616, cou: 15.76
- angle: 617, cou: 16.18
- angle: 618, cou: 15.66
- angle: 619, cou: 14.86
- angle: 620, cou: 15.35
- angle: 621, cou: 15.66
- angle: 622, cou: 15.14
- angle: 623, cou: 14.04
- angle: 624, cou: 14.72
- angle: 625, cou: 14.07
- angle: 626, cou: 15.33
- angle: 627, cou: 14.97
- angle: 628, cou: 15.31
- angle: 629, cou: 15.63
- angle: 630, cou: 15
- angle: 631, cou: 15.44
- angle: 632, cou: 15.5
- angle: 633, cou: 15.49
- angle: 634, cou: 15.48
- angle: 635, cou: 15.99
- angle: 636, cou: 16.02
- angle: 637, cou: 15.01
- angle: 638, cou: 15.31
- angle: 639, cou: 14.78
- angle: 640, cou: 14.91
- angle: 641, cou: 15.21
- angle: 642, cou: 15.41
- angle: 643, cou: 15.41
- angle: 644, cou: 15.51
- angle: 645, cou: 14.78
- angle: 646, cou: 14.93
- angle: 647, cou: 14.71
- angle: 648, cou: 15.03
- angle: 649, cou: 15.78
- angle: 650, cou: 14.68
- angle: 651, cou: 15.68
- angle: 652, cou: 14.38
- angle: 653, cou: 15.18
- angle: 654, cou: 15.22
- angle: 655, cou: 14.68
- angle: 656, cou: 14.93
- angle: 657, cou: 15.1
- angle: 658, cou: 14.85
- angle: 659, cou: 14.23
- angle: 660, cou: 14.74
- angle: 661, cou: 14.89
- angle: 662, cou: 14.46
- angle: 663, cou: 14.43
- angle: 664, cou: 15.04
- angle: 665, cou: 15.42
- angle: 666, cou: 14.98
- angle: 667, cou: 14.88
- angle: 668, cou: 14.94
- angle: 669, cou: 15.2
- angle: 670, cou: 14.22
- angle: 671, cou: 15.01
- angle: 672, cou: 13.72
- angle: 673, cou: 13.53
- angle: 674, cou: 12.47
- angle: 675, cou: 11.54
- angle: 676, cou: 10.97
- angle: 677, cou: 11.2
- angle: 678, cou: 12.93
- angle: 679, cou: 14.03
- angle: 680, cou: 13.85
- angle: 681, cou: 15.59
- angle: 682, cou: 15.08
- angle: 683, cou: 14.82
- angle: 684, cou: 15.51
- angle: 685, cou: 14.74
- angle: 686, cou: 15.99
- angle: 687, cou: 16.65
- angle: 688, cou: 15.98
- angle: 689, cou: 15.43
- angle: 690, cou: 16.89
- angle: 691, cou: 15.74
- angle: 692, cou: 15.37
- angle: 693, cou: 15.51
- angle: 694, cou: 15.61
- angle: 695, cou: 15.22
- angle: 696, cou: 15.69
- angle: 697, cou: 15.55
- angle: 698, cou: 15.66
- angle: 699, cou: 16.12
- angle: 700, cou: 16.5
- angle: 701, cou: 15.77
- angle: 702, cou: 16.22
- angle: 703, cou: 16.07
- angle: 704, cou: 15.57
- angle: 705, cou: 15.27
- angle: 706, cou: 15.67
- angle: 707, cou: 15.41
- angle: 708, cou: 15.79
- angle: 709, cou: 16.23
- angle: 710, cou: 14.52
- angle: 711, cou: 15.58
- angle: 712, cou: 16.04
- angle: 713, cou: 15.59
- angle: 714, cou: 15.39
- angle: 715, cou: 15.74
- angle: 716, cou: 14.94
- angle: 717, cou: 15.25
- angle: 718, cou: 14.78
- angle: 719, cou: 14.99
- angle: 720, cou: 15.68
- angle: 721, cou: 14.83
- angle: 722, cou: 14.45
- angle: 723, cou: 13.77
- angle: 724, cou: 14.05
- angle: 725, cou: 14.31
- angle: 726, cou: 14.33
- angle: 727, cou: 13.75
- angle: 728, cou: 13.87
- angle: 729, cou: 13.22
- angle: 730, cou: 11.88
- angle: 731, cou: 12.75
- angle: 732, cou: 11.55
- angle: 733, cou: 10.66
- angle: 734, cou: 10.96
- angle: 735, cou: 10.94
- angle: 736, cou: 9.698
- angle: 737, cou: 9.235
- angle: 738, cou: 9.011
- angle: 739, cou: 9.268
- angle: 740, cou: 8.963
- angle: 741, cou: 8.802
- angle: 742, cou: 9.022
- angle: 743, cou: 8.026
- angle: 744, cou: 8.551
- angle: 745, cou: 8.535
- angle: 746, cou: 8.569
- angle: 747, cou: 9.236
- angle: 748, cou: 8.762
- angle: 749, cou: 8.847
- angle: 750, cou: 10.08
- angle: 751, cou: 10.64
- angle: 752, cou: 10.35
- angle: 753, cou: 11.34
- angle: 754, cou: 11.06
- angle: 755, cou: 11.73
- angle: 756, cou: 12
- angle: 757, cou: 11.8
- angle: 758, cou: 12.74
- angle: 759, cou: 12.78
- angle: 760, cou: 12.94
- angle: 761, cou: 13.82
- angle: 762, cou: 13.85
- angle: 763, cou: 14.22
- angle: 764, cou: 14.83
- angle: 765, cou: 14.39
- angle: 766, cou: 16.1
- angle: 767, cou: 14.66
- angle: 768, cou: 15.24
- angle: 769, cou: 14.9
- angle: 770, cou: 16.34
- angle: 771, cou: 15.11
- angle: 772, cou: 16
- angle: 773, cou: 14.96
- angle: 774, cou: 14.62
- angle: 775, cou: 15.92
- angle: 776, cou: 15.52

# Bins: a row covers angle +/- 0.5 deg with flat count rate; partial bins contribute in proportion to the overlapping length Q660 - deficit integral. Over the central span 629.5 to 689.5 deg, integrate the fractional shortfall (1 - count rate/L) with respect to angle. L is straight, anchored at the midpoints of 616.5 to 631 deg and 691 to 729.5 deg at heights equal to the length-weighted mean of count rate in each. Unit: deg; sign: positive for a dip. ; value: 1.6 deg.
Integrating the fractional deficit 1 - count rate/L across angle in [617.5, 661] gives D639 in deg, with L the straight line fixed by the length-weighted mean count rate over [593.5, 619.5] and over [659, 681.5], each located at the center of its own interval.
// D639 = -2.1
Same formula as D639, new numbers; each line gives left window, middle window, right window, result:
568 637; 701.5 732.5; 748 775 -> -2.5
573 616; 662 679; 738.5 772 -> -0.8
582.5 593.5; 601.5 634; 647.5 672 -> -1.5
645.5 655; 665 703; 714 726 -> 0.2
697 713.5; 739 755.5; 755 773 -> 5.7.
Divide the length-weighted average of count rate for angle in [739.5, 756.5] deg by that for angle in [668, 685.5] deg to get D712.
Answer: 0.70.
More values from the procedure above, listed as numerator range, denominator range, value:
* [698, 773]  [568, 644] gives 0.89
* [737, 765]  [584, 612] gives 0.75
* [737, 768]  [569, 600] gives 0.79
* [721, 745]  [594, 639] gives 0.76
